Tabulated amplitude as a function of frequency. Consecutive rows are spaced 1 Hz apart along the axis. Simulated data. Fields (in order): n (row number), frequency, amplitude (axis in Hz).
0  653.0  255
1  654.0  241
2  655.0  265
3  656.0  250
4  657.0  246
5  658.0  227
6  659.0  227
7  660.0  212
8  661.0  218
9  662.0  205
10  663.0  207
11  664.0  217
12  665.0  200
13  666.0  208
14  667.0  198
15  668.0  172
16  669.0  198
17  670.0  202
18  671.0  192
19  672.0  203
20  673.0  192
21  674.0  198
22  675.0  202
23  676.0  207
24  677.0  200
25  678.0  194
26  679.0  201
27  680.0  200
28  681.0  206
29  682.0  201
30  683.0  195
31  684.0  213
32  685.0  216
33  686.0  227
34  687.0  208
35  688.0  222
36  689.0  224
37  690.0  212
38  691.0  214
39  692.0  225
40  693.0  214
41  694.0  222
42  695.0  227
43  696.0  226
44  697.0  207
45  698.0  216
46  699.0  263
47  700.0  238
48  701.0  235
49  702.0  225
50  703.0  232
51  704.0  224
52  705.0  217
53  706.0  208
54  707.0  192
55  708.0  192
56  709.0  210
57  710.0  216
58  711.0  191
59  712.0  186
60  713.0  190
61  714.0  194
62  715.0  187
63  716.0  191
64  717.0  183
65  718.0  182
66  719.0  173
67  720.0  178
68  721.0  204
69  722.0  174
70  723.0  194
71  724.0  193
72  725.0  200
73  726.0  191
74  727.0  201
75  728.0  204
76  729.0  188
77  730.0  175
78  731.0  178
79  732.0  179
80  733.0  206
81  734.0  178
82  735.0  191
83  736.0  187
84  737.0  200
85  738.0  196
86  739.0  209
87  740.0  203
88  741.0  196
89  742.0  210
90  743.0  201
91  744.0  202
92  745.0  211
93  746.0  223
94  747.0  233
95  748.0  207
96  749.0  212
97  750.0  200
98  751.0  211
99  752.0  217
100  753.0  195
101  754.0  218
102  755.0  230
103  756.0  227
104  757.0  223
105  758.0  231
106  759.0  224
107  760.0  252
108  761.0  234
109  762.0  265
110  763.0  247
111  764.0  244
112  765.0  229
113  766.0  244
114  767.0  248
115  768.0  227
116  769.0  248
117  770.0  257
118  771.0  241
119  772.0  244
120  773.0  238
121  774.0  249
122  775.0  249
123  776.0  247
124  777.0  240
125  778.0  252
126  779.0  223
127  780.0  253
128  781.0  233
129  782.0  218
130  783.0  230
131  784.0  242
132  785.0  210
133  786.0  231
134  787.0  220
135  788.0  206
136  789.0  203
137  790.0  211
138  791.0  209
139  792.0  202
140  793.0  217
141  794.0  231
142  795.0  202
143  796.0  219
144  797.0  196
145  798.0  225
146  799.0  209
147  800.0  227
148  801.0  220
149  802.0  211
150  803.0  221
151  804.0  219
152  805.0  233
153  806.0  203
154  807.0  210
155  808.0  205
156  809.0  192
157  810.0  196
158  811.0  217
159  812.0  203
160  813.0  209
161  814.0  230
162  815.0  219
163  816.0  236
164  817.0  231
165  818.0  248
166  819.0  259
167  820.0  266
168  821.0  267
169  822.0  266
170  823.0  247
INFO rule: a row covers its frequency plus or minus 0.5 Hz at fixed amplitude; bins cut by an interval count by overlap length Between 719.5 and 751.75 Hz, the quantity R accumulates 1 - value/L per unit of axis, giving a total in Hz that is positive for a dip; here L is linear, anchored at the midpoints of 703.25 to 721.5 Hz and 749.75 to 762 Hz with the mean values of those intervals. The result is 2.0 Hz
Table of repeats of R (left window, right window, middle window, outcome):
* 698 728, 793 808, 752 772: -2.5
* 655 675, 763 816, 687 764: 3.1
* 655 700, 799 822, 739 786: -1.9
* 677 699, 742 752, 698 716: 0.1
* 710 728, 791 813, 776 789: -1.4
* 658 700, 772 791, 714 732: 2.5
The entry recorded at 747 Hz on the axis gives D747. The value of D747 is 233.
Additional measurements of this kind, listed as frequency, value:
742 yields 210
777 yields 240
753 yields 195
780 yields 253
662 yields 205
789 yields 203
